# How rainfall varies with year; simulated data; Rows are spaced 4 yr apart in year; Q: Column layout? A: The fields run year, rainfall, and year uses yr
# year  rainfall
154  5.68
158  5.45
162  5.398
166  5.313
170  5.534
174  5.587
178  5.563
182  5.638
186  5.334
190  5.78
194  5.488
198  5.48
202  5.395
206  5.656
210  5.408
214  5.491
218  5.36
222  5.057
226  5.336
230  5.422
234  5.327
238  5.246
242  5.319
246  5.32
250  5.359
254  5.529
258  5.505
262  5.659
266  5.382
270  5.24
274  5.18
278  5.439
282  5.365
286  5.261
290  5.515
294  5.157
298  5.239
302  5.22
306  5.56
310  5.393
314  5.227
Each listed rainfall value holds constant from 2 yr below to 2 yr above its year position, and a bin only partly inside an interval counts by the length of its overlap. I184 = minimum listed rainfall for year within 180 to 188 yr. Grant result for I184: 5.334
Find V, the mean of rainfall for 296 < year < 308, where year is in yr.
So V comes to 5.34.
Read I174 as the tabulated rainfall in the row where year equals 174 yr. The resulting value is 5.587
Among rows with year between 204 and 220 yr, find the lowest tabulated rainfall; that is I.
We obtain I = 5.36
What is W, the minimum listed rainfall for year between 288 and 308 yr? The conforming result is 5.157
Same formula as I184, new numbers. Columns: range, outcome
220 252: 5.057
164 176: 5.313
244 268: 5.32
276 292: 5.261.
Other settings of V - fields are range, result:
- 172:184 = 5.6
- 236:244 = 5.28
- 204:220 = 5.48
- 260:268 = 5.52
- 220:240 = 5.28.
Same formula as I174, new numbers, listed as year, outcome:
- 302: 5.22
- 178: 5.563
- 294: 5.157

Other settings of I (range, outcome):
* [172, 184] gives 5.563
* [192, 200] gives 5.48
